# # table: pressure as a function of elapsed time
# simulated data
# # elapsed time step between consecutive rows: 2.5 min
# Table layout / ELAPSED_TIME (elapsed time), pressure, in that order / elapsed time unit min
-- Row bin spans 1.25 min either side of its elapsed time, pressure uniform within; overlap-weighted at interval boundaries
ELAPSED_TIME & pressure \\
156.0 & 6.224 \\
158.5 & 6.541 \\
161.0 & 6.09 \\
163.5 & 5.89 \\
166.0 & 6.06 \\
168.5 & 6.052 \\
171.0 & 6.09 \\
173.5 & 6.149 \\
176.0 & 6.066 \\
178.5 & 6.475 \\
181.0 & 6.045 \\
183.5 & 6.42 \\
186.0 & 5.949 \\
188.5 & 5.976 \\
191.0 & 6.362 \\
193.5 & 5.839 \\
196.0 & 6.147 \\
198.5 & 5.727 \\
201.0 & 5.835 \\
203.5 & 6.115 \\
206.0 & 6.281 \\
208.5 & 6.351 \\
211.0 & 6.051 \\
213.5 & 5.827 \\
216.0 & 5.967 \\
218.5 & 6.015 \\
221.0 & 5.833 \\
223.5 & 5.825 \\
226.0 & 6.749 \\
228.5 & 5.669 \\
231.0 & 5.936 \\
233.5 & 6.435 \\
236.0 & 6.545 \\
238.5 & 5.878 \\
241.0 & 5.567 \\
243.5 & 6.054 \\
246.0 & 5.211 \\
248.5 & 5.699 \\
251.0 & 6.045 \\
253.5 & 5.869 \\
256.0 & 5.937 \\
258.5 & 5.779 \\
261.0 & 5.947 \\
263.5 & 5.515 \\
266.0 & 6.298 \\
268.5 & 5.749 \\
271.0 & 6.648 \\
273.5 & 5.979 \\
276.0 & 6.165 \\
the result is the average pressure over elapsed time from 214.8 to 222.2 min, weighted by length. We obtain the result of 5.94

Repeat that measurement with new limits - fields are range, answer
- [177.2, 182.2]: 6.26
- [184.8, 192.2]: 6.09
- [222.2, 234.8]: 6.12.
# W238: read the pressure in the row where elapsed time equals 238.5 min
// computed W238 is 5.878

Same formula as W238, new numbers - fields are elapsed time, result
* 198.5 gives 5.727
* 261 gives 5.947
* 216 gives 5.967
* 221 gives 5.833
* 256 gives 5.937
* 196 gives 6.147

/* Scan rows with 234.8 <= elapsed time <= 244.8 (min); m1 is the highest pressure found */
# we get 6.545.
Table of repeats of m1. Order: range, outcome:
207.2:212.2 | 6.351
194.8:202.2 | 6.147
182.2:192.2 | 6.42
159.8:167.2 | 6.09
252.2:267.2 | 6.298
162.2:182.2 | 6.475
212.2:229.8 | 6.749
